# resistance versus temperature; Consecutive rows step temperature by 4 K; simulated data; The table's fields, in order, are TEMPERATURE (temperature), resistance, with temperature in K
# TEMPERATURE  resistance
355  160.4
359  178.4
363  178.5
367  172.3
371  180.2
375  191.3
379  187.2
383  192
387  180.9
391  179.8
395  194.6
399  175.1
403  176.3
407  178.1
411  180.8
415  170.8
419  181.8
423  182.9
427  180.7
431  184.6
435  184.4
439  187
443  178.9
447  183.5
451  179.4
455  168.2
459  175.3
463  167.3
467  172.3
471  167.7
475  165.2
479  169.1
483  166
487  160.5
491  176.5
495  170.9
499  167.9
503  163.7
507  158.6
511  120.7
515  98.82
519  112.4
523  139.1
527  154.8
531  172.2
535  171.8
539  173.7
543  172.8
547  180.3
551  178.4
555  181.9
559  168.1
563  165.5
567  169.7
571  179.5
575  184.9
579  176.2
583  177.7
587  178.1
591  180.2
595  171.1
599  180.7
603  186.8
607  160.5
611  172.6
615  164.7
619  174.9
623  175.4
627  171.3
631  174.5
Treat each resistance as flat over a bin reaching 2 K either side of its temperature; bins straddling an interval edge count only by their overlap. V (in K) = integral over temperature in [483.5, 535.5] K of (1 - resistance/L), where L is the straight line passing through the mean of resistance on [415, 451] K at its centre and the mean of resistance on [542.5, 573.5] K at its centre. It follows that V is 7.7 K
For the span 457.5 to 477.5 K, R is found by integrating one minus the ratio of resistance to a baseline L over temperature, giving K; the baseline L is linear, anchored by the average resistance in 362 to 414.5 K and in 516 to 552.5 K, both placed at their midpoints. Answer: 0.05 K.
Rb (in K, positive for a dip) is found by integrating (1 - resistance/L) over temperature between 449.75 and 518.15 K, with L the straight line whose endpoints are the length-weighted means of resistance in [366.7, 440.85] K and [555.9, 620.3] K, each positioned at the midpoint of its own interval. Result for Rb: 7.03 K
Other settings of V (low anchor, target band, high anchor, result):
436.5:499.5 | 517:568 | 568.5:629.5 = 2.83 K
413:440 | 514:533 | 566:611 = 4.39 K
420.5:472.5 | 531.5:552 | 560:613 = 0.15 K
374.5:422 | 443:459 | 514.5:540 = -0.85 K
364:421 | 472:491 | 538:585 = 1.27 K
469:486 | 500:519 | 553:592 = 3.91 K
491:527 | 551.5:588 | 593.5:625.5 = -3.16 K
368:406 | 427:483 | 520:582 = 0.87 K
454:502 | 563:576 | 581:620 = -0.18 K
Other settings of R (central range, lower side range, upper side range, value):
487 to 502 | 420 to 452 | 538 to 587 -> 0.82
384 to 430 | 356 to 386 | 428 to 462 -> 0.11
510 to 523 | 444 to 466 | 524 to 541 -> 4.17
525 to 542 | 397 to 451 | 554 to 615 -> 0.80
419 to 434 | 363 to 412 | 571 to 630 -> -0.14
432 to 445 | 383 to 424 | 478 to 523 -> -1.05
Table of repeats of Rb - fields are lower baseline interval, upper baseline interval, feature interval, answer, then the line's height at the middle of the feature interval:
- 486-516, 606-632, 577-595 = -1.2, 166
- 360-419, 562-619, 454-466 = 0.6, 179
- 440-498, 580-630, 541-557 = -0.5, 173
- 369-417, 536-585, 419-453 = -0.4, 181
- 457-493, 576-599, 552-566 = 0.2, 175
